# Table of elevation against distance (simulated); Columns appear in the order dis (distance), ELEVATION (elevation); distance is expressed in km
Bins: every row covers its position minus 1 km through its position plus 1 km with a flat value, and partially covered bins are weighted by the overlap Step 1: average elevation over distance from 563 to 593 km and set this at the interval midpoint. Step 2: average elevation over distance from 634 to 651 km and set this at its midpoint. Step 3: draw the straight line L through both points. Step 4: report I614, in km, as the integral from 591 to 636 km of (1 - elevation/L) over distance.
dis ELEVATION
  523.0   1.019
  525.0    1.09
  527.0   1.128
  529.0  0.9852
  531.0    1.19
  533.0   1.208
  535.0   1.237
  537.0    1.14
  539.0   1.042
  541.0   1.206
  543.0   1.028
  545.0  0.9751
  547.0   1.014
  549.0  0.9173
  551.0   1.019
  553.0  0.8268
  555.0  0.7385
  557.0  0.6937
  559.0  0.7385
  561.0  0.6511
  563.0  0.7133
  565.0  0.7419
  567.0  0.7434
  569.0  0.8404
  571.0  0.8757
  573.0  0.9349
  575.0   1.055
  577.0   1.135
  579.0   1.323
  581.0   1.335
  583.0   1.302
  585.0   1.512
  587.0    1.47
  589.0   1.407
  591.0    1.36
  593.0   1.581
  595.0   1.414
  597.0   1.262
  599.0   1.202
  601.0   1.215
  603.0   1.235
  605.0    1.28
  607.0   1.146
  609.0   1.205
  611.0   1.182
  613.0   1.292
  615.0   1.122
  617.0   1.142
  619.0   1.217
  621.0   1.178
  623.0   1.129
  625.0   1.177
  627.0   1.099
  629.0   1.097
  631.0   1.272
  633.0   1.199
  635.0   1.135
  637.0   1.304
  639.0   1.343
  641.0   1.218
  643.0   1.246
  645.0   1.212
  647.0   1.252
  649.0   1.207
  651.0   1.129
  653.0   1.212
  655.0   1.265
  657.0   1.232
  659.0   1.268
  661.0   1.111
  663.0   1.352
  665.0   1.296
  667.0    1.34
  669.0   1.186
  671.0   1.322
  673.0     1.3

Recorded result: -1.1 km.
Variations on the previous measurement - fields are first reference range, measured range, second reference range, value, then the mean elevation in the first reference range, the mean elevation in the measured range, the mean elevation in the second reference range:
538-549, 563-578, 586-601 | 4.1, 1.04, 0.891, 1.37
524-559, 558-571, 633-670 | 3.9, 1.02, 0.749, 1.24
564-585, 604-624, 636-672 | -0.7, 1.05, 1.19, 1.25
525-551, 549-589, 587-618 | 6.5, 1.09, 0.991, 1.28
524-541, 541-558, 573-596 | 3.9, 1.13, 0.919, 1.34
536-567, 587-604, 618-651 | -4.6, 0.891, 1.34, 1.2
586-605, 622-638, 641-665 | 1.2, 1.35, 1.18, 1.23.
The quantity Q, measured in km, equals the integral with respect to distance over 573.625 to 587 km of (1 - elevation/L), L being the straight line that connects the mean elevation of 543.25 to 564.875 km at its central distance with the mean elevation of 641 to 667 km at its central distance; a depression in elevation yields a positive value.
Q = -4.9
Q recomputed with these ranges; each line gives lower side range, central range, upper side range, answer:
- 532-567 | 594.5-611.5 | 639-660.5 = -2.3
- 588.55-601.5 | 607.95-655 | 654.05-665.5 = 3.4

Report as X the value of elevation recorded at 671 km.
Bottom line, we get 1.322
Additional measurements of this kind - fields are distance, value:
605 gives 1.28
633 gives 1.199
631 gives 1.272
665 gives 1.296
